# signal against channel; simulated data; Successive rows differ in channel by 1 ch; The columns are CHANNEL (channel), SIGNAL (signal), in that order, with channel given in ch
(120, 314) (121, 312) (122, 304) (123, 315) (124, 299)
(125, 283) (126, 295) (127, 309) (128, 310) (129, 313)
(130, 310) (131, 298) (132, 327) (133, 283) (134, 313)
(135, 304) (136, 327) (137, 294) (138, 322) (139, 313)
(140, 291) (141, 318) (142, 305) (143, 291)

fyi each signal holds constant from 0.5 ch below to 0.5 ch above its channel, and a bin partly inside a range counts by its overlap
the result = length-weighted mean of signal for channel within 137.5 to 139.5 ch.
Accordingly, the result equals 318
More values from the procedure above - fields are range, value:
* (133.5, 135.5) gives 308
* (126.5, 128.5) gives 310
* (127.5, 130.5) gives 311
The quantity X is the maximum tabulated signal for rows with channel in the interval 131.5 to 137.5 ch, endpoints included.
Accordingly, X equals 327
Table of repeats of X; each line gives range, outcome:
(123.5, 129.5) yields 313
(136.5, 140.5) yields 322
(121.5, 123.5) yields 315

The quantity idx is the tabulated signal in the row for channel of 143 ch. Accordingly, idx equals 291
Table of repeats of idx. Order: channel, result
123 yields 315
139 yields 313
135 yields 304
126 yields 295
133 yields 283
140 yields 291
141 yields 318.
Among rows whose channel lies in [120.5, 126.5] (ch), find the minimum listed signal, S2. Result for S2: 283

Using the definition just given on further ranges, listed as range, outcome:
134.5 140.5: 291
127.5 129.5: 310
